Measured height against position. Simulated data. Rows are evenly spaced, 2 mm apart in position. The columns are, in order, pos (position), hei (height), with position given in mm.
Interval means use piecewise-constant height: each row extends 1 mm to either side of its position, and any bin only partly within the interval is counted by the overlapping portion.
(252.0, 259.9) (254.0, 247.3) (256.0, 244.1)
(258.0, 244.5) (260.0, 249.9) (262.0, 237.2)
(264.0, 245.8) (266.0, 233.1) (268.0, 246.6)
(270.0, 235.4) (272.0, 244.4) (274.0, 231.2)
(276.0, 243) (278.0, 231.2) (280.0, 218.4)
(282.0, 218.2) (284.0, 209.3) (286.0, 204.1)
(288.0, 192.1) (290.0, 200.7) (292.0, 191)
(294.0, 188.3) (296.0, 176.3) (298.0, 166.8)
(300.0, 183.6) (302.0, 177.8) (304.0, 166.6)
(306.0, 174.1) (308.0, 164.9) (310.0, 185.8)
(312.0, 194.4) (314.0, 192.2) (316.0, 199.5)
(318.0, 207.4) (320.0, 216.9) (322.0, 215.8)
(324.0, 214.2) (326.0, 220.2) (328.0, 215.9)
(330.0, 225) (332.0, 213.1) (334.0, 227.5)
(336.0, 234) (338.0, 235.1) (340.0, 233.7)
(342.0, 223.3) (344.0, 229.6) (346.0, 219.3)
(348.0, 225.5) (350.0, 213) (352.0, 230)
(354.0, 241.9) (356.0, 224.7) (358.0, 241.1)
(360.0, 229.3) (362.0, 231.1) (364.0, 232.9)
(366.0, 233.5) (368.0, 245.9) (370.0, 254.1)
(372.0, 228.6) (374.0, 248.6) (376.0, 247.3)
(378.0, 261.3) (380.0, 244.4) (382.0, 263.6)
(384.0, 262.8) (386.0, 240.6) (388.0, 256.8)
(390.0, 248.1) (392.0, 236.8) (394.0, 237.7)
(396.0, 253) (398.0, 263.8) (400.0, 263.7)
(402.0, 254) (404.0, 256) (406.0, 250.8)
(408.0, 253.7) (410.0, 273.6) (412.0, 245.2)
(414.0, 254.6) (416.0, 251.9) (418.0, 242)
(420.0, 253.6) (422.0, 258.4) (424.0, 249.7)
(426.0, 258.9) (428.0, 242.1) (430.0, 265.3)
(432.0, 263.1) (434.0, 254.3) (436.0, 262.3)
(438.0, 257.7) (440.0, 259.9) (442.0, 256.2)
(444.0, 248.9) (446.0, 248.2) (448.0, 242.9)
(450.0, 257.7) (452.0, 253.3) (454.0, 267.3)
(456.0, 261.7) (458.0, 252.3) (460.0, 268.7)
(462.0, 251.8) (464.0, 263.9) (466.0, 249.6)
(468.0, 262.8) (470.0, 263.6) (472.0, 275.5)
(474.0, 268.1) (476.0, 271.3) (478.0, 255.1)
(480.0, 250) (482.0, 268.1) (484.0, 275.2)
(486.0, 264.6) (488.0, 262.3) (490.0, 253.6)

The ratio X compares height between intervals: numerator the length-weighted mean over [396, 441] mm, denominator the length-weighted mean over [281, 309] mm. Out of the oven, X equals 1.37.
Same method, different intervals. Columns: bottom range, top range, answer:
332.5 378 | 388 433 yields 1.09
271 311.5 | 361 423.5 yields 1.26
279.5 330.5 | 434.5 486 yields 1.32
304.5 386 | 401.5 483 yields 1.14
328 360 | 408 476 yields 1.13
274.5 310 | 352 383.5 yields 1.24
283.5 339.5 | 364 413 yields 1.25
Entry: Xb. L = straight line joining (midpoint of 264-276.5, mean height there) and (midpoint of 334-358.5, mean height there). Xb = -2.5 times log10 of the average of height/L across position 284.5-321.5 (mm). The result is 0.24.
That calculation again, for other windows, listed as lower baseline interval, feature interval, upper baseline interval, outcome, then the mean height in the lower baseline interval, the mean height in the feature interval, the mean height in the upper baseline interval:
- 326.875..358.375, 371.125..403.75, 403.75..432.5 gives -0.034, 227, 251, 254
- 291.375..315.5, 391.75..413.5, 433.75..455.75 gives -0.093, 180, 254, 256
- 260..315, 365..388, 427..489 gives -0.065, 206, 249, 259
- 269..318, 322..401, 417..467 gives -0.054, 200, 237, 256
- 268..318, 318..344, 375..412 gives -0.009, 201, 223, 254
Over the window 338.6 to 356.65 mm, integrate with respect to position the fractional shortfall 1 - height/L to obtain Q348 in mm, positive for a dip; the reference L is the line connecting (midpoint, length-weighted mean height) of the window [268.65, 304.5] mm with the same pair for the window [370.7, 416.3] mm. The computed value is 0.4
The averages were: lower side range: 205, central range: 227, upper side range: 252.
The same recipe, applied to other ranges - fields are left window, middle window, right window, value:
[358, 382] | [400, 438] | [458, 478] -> -0.4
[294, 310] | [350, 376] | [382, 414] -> -1.3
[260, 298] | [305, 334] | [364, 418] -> 3.4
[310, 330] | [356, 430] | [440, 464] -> -4.6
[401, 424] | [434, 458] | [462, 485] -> 0.3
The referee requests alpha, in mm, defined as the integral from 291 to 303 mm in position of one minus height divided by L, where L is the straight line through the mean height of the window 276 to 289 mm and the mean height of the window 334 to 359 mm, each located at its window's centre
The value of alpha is 2.05 mm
